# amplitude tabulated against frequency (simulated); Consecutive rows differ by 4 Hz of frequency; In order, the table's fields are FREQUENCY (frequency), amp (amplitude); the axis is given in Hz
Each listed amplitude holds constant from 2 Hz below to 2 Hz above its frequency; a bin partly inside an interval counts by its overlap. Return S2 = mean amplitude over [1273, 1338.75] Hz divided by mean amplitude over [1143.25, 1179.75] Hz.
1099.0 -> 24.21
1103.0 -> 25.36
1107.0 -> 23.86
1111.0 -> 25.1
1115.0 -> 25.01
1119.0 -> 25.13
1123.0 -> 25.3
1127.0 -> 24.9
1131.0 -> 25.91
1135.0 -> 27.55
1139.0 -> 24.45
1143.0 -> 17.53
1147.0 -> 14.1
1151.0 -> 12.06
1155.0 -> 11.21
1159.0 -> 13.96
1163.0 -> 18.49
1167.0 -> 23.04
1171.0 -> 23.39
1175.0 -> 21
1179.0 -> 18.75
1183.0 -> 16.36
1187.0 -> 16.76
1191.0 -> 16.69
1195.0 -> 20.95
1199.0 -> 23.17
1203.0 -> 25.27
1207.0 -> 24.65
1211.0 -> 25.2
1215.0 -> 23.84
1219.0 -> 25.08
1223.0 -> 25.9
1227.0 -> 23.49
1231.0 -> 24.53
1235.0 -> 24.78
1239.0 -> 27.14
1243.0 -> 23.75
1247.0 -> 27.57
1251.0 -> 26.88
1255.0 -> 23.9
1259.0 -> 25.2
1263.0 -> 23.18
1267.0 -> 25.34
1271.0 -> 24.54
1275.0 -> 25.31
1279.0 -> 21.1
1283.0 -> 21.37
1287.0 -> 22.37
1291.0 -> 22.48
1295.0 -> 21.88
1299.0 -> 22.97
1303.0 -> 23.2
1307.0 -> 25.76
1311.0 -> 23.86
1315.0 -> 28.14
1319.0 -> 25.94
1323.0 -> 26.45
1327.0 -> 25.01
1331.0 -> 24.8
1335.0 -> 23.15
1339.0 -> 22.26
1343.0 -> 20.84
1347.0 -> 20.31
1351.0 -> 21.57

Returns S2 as 1.38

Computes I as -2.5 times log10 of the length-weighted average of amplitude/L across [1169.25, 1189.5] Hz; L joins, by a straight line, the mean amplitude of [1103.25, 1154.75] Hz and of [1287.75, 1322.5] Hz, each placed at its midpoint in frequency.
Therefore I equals 0.19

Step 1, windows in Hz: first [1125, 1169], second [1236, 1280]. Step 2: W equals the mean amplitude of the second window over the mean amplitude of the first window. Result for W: 1.3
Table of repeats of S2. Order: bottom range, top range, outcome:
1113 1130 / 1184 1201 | 0.76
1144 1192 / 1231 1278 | 1.46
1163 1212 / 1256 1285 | 1.13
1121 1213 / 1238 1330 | 1.20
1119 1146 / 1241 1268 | 1.05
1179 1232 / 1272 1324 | 1.07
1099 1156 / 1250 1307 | 1.06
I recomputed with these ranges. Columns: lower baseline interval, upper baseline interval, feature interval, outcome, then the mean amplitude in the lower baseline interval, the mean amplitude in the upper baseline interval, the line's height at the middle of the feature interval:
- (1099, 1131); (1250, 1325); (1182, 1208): 0.19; 25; 24.2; 24.6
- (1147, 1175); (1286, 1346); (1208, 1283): -0.19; 17.1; 23.9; 20.8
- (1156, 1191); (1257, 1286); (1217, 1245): -0.16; 18.6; 23.7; 21.6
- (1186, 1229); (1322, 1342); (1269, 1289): 0.03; 23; 24.1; 23.6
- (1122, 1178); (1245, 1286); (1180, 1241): -0.02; 20.1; 24.4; 22.3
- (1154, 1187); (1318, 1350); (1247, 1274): -0.18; 18.4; 23.5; 21.2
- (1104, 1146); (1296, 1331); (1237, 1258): -0.04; 24.2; 25.1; 24.8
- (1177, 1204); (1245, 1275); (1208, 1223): -0.15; 19.5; 25.2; 21.6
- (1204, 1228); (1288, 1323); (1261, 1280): 0.02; 24.8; 24.3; 24.5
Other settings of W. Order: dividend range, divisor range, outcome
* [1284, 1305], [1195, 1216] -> 0.93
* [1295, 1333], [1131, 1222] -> 1.23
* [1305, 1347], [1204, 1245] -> 0.98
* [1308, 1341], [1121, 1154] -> 1.18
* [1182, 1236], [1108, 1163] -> 1.09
